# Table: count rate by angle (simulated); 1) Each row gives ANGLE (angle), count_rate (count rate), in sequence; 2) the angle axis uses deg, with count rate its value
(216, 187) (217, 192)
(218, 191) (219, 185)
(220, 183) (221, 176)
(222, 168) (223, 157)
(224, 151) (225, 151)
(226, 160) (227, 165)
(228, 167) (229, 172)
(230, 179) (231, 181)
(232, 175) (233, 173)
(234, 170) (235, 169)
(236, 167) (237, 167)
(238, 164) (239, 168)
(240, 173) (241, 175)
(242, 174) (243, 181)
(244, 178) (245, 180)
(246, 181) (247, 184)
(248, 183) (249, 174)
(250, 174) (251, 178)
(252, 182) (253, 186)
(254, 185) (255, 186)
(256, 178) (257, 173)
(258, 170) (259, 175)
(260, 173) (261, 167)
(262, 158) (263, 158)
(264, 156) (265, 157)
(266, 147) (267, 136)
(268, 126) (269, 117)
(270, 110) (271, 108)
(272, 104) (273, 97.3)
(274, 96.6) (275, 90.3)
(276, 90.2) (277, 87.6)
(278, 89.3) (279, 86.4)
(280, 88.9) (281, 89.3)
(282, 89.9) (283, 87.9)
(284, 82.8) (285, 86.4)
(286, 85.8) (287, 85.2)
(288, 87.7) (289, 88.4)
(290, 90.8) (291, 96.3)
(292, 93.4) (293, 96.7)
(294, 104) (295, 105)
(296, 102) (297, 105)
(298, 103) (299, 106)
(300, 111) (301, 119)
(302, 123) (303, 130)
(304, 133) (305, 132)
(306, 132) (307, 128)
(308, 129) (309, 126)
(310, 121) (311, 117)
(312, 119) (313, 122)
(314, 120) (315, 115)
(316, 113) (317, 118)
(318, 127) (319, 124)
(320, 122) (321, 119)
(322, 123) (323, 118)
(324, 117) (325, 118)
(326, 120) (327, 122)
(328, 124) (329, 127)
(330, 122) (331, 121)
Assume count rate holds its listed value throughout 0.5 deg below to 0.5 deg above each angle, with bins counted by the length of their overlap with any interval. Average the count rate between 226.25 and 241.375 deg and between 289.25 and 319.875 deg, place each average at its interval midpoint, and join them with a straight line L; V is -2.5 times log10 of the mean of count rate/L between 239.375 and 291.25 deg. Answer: 0.09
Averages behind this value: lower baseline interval 171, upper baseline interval 115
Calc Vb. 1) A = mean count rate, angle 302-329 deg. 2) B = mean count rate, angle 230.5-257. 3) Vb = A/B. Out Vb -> 0.7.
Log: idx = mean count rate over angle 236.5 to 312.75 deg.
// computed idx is 132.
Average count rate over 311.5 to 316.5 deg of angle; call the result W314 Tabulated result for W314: 118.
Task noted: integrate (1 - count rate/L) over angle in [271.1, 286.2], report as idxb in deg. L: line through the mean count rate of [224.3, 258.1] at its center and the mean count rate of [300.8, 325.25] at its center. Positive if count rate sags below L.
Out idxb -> 5.8 deg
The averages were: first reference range 174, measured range 90.7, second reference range 123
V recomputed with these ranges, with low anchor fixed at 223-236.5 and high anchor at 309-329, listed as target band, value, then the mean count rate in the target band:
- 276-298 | 0.430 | 92.1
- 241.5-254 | -0.142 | 180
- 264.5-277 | 0.270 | 114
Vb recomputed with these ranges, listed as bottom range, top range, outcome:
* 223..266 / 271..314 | 0.61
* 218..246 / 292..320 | 0.69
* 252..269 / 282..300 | 0.58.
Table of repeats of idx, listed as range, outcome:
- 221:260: 173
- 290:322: 116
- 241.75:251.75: 179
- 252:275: 148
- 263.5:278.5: 114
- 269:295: 93.2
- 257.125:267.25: 161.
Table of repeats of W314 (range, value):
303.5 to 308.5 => 131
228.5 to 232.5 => 177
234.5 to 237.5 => 168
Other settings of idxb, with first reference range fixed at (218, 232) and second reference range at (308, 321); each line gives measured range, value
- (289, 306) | 2.6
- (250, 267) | -2.0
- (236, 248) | -1.1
